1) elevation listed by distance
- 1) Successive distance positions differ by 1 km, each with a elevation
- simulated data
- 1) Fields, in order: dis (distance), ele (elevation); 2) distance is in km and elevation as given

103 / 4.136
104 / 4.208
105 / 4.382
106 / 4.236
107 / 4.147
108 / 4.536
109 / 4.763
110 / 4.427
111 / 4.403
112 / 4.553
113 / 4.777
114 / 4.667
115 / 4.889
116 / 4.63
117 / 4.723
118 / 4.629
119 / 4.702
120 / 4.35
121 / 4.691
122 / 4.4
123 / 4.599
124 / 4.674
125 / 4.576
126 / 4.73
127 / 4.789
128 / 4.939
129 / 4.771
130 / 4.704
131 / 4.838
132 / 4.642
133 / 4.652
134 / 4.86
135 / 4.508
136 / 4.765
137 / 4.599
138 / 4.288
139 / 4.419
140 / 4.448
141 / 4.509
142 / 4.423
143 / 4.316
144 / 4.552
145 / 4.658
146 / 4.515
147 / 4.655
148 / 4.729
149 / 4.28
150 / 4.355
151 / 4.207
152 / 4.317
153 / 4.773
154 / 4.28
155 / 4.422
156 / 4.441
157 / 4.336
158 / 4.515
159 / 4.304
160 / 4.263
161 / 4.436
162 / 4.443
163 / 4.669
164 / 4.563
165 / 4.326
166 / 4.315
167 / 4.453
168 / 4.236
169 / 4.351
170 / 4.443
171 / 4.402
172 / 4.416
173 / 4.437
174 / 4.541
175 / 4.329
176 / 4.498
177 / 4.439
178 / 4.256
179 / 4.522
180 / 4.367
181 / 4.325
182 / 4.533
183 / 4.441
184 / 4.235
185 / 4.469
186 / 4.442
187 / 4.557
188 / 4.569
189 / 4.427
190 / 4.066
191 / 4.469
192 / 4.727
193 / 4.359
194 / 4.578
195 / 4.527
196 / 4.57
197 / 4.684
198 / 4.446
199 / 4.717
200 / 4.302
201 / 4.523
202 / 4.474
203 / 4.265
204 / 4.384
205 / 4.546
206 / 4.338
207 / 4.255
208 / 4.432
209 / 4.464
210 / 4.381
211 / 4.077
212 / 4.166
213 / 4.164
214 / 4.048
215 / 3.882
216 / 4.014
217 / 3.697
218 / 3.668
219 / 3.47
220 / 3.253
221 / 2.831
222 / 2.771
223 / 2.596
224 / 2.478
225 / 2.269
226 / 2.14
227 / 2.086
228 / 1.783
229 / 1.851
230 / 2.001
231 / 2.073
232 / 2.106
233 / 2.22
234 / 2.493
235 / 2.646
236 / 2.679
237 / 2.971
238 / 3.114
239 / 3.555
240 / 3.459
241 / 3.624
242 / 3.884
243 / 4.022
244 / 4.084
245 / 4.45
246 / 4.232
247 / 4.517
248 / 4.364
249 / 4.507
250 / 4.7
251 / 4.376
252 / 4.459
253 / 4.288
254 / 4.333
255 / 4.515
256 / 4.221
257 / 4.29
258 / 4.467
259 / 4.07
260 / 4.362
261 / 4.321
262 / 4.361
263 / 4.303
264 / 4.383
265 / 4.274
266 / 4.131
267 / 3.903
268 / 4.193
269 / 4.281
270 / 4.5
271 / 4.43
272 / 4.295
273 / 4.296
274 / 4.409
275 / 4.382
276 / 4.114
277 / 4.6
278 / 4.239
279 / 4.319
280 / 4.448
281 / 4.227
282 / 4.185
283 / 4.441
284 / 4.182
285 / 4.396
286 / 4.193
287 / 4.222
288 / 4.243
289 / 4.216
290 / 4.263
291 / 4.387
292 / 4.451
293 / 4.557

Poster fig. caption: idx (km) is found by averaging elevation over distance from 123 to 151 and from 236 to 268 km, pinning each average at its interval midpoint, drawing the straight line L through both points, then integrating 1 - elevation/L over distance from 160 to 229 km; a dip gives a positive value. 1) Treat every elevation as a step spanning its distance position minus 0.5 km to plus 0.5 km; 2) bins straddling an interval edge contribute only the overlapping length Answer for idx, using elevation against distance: 4.33 km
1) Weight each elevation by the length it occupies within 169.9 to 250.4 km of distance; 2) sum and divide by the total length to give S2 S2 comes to 3.86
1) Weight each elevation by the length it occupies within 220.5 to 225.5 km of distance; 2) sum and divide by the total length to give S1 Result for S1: 2.59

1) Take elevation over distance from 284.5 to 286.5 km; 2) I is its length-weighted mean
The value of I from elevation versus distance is 4.29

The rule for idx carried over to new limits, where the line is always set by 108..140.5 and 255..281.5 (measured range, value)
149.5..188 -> 1.0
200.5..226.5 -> 4.0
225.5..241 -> 6.6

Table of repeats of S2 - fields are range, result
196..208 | 4.45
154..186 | 4.41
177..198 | 4.46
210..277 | 3.69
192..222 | 4.18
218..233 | 2.44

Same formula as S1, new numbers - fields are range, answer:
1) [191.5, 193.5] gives 4.54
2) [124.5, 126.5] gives 4.65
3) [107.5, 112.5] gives 4.54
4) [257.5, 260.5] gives 4.3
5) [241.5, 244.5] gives 4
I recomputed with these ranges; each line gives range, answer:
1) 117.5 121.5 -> 4.59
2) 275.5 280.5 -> 4.34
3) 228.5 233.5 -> 2.05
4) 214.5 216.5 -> 3.95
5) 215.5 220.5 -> 3.62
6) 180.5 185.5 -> 4.4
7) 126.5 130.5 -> 4.8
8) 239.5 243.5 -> 3.75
